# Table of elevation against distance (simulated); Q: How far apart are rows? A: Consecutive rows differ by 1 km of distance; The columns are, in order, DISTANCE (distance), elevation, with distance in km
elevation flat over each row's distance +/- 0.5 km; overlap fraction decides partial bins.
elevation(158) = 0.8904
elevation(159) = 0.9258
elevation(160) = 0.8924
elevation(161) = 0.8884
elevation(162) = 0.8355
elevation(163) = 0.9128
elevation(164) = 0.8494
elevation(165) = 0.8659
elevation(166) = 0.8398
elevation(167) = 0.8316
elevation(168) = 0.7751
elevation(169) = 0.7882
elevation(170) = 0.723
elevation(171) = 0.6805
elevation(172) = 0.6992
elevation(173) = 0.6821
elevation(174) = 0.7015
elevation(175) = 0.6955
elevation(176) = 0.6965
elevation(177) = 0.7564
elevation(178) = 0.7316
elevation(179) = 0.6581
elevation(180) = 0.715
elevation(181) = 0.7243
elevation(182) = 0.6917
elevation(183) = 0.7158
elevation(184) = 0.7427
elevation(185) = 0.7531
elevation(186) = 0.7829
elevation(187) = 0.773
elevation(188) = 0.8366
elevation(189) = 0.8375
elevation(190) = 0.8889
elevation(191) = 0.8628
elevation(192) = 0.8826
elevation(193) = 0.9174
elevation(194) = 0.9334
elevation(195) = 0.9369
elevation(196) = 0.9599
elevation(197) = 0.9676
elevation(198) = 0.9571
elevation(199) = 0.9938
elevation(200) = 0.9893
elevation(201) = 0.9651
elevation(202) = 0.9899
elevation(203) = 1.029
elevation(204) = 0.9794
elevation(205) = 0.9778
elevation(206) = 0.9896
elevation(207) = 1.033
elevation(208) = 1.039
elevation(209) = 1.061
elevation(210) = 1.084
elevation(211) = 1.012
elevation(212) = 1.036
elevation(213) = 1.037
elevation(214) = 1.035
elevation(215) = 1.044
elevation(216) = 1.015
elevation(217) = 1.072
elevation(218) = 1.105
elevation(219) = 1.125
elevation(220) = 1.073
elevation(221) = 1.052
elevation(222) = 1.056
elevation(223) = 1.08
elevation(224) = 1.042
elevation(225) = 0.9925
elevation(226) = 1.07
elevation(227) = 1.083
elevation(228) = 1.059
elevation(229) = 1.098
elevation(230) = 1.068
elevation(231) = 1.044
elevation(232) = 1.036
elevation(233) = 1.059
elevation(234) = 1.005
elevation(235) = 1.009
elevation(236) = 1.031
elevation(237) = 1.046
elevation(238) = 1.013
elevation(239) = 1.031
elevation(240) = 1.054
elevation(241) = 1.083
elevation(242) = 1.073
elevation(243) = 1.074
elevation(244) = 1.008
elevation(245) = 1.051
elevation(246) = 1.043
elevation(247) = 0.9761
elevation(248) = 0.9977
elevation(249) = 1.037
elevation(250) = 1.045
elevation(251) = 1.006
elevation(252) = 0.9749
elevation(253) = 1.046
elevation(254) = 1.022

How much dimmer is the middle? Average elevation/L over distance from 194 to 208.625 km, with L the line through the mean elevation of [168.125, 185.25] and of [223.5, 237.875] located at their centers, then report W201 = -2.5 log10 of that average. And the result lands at -0.140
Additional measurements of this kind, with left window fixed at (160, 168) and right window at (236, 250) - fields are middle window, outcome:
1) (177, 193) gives 0.17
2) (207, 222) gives -0.09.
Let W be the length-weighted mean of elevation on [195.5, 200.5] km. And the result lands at 0.974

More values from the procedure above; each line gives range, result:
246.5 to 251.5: 1.01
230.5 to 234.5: 1.04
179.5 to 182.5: 0.71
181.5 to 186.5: 0.737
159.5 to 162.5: 0.872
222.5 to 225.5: 1.04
